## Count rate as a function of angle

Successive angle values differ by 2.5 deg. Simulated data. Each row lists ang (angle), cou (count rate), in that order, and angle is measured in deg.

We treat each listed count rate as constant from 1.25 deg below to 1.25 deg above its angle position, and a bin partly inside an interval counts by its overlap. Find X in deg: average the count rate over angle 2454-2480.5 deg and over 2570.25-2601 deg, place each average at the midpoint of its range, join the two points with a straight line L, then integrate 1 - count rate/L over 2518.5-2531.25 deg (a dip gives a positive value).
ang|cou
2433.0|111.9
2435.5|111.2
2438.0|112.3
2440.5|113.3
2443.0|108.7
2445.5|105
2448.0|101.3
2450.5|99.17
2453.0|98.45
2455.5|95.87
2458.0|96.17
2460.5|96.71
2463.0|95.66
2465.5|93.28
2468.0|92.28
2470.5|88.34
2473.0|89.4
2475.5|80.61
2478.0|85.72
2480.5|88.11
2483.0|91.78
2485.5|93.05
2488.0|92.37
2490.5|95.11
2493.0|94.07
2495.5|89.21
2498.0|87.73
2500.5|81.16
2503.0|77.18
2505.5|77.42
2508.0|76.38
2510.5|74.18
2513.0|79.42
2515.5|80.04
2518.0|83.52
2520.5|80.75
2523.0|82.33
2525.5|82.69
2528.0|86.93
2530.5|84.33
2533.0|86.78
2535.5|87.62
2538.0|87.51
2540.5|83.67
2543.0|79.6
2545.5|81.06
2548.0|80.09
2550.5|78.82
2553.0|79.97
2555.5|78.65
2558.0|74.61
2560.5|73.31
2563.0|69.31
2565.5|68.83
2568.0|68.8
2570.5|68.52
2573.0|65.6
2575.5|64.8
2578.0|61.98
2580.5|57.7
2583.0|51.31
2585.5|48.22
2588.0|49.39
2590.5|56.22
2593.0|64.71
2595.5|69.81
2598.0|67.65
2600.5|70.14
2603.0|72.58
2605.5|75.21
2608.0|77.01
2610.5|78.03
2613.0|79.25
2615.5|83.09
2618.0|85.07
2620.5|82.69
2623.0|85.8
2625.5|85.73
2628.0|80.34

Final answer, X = -1.2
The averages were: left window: 91.3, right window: 60.8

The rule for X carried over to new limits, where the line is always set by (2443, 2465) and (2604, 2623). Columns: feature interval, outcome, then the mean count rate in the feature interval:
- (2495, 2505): 1.14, 82.9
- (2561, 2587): 6.83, 62.7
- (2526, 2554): 1.77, 83.3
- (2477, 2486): 0.59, 89.5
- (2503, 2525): 3.03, 79.3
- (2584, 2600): 4.46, 59.7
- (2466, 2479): 1.23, 87.6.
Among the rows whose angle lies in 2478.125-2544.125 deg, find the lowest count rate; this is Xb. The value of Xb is 74.18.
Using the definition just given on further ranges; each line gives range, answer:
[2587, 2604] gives 49.39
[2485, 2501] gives 81.16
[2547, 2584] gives 51.31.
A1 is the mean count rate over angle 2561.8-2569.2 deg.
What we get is 69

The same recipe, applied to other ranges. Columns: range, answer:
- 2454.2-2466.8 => 95.5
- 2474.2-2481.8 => 84.9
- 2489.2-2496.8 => 92.8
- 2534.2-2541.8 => 86.2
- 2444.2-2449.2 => 103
